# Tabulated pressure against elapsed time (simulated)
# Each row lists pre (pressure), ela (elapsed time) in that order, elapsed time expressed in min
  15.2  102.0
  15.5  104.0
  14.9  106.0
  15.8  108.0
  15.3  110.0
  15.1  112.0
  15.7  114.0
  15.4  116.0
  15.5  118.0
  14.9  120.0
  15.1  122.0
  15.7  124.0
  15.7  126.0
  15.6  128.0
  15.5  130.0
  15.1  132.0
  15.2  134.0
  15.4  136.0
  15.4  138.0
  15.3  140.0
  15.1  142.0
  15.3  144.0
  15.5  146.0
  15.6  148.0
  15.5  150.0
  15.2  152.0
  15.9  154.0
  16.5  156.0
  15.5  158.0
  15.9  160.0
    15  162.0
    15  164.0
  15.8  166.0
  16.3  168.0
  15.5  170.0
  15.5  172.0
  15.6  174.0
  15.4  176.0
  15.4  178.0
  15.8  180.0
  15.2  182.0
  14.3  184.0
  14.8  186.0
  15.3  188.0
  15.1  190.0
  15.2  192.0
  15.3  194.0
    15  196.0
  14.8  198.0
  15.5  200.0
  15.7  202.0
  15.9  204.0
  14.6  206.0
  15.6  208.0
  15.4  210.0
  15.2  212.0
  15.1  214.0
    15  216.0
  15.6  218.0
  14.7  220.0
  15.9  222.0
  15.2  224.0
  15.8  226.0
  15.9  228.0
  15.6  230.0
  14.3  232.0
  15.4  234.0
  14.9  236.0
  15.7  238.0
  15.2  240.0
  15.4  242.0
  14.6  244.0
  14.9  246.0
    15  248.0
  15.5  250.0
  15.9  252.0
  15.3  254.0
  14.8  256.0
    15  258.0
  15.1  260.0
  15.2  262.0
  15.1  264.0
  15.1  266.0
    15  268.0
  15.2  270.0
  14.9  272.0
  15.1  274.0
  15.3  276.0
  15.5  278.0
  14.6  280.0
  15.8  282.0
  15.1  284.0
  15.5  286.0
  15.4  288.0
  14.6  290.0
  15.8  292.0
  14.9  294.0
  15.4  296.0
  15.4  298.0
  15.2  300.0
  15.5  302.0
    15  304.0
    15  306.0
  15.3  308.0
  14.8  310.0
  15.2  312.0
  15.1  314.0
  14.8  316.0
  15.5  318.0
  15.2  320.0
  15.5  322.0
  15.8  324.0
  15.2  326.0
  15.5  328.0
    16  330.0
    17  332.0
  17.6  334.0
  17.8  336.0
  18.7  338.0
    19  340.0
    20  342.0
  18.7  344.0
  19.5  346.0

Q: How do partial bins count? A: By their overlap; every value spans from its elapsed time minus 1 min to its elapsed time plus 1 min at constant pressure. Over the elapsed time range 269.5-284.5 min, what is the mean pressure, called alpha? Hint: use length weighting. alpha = 15.2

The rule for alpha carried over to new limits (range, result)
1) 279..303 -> 15.3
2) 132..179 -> 15.5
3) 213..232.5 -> 15.3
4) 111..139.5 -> 15.4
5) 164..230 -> 15.4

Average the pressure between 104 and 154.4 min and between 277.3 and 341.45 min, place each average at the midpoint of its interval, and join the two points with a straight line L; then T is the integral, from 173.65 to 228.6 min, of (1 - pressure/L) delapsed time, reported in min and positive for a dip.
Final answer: 0.8 min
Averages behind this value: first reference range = 15.4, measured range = 15.3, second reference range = 15.7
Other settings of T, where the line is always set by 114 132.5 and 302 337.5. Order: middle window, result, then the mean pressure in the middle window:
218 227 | 0.1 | 15.4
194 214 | 0.3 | 15.3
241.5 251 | 0.3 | 15.1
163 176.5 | -0.1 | 15.6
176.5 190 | 0.3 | 15.1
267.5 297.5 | 0.8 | 15.2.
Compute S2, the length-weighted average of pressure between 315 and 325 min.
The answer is 15.4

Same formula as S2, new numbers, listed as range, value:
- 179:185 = 15.1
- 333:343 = 18.6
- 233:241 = 15.3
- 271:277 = 15.1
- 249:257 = 15.4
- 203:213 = 15.3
